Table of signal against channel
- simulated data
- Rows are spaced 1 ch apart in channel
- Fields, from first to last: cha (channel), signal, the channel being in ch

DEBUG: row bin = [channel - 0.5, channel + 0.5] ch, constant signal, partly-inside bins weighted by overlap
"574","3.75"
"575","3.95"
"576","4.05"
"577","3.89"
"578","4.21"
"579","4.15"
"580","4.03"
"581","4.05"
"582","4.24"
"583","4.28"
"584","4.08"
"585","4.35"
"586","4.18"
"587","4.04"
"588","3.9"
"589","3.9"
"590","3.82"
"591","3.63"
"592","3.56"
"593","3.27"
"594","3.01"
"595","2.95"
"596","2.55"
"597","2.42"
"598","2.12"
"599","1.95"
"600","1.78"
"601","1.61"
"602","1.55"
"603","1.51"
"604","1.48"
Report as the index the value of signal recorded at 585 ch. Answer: 4.35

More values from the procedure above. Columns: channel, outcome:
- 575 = 3.95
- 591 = 3.63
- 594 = 3.01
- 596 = 2.55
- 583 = 4.28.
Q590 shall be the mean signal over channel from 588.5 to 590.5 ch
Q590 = 3.86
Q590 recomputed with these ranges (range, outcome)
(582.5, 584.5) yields 4.18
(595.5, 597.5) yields 2.48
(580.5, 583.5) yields 4.19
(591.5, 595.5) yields 3.2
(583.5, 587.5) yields 4.16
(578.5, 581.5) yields 4.08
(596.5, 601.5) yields 1.98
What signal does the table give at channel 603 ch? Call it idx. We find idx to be 1.51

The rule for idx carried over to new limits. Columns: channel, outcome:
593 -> 3.27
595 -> 2.95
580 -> 4.03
